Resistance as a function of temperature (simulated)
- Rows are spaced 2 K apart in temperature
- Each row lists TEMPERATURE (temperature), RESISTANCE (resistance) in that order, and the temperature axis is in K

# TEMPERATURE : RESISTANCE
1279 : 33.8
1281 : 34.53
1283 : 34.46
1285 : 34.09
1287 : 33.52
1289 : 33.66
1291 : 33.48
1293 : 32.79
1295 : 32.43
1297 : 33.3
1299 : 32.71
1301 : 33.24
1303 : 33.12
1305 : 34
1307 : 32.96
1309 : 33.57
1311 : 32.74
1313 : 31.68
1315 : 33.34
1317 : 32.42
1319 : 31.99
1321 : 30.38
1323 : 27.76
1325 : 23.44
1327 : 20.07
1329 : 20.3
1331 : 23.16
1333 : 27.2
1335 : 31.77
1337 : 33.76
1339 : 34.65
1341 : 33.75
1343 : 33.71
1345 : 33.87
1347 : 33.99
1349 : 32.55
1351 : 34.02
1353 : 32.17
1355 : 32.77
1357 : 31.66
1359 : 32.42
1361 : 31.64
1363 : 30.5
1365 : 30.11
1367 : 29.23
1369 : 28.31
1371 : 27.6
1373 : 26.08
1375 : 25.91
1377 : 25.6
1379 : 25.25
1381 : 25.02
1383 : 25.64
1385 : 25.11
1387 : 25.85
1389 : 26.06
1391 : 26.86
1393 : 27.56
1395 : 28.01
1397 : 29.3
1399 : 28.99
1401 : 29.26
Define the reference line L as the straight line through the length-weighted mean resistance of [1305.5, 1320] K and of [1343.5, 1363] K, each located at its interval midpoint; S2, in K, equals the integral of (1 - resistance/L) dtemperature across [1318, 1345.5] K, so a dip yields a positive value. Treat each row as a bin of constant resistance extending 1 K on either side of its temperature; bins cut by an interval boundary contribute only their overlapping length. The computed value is 3.20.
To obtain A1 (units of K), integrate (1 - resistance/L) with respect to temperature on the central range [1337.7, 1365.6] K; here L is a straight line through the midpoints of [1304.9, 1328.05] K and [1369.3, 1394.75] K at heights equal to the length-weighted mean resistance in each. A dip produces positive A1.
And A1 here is -4.7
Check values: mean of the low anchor 30.2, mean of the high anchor 26.2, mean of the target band 32.7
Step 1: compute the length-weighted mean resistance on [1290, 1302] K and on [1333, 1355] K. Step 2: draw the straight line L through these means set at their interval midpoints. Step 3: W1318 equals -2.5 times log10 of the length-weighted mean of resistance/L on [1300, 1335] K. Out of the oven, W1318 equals 0.12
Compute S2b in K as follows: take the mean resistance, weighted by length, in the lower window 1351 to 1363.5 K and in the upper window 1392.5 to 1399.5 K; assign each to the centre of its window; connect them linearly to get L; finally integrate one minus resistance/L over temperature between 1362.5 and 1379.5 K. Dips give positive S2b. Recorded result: 1.8 K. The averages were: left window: 32.1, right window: 28.5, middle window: 27.6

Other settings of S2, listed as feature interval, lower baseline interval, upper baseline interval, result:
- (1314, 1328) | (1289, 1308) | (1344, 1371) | 1.8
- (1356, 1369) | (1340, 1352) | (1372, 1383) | -0.6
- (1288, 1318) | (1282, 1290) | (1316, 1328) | -2.1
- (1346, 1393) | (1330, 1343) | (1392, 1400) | 1.2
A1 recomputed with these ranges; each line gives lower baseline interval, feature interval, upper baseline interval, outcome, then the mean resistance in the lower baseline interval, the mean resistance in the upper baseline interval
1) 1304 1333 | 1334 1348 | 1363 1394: -2.7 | 29.1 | 26.8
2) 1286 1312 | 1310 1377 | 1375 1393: -2.0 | 33.2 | 25.8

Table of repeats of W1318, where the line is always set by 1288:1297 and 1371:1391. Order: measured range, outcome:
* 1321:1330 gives 0.27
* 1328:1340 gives 0.04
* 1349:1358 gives -0.16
